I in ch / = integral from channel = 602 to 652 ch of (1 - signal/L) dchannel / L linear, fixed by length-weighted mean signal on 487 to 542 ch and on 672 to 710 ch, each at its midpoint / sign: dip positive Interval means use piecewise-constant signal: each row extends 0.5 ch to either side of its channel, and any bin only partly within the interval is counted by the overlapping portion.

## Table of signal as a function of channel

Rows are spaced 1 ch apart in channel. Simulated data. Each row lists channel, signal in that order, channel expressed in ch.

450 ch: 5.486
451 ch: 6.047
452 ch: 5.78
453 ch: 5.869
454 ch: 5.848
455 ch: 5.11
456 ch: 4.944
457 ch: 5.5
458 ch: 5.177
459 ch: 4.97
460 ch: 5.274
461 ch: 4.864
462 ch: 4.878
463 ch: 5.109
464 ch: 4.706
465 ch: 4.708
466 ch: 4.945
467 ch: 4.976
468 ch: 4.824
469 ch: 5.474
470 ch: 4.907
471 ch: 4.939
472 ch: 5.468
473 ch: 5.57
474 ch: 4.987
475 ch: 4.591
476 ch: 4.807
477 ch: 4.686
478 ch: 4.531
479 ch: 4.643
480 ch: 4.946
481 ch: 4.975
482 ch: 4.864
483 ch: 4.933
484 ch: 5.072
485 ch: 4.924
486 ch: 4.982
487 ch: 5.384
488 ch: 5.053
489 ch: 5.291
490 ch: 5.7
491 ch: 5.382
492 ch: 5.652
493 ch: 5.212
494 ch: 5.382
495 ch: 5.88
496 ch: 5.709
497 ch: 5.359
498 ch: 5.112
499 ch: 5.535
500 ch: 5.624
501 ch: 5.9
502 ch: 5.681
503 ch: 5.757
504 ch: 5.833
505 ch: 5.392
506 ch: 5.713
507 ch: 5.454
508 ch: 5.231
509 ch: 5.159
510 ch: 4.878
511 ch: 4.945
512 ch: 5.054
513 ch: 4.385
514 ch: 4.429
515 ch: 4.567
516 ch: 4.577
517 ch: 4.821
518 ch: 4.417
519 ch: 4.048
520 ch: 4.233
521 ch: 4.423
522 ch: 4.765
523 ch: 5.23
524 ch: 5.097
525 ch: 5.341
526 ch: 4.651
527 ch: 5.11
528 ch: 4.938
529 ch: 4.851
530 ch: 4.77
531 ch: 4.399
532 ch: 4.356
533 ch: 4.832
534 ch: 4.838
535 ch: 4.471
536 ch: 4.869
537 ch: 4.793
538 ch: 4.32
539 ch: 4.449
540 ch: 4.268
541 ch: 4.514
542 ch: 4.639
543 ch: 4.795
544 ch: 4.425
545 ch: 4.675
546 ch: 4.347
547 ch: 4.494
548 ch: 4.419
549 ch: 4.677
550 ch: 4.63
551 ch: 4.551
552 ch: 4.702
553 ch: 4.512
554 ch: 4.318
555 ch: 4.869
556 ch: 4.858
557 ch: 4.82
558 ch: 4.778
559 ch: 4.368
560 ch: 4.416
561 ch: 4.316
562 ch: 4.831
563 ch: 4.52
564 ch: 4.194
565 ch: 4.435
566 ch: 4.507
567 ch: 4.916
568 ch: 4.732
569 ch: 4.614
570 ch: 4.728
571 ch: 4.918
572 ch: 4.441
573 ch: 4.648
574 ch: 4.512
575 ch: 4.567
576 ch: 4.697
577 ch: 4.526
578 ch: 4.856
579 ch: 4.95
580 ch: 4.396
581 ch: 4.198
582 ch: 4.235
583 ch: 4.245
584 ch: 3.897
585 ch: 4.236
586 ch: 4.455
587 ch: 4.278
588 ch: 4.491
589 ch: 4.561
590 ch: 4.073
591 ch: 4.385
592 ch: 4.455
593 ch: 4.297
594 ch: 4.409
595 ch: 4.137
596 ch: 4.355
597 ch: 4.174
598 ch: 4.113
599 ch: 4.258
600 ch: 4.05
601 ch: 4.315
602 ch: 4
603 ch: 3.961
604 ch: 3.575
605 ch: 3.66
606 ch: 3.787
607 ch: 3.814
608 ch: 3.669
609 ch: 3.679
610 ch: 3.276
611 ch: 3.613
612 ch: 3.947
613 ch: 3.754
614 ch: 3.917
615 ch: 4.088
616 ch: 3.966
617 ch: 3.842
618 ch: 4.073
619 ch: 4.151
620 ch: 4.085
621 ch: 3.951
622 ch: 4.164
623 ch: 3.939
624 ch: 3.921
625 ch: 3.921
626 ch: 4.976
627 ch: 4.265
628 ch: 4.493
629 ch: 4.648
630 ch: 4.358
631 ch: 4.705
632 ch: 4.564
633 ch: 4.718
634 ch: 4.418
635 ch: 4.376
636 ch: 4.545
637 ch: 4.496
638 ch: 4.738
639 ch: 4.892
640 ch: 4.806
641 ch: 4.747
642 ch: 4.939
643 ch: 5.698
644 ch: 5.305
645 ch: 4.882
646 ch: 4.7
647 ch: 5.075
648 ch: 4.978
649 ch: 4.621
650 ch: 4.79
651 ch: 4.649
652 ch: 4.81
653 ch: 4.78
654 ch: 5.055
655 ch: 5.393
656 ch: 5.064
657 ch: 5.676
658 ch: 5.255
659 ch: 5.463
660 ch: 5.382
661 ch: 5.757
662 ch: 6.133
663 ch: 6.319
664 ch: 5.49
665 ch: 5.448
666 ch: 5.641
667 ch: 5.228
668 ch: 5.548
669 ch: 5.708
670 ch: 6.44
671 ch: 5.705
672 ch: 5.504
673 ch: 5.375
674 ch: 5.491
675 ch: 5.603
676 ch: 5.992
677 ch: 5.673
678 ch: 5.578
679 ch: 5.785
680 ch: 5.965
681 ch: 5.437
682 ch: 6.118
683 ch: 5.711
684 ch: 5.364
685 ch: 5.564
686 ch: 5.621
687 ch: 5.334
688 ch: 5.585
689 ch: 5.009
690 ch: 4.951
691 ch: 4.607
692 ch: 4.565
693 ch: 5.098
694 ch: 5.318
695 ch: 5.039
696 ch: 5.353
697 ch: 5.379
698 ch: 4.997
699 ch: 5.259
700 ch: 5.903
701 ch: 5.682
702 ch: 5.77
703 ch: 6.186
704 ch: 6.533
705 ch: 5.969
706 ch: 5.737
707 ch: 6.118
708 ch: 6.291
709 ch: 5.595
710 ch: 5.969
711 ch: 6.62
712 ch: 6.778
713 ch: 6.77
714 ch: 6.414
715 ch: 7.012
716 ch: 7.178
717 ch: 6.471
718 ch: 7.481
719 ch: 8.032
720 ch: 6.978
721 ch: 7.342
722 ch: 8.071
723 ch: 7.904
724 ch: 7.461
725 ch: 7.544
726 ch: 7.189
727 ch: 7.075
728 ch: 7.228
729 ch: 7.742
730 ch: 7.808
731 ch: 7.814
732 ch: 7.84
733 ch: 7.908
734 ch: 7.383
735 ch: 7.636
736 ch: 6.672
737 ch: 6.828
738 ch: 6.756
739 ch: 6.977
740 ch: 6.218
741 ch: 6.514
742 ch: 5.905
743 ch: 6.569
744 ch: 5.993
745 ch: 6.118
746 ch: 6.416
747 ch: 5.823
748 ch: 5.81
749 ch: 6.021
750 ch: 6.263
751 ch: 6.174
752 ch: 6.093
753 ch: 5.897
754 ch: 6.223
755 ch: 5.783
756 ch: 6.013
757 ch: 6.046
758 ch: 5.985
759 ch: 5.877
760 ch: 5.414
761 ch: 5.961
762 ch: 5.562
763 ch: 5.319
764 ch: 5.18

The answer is 9.6 ch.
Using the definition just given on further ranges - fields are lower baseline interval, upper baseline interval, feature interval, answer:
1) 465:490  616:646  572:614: 4.01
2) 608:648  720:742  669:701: 2.66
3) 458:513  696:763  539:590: 9.75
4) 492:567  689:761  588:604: 3.40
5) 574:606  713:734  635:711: 9.86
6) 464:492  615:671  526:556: 2.10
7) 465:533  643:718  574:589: 2.44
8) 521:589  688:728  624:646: 3.20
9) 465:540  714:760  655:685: 3.02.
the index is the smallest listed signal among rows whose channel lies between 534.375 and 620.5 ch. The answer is 3.276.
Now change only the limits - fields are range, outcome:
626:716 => 4.265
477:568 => 4.048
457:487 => 4.531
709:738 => 5.595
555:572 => 4.194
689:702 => 4.565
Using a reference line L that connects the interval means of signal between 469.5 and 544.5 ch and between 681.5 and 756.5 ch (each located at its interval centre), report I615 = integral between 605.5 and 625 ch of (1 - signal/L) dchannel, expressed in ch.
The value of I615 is 6.2 ch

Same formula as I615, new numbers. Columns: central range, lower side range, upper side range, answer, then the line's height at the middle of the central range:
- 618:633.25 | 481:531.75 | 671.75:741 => 3.9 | 5.81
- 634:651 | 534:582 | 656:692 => 1.5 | 5.3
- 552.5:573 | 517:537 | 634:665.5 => 1.0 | 4.83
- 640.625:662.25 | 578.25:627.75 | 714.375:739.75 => 1.0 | 5.38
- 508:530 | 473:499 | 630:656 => 1.3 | 5.07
